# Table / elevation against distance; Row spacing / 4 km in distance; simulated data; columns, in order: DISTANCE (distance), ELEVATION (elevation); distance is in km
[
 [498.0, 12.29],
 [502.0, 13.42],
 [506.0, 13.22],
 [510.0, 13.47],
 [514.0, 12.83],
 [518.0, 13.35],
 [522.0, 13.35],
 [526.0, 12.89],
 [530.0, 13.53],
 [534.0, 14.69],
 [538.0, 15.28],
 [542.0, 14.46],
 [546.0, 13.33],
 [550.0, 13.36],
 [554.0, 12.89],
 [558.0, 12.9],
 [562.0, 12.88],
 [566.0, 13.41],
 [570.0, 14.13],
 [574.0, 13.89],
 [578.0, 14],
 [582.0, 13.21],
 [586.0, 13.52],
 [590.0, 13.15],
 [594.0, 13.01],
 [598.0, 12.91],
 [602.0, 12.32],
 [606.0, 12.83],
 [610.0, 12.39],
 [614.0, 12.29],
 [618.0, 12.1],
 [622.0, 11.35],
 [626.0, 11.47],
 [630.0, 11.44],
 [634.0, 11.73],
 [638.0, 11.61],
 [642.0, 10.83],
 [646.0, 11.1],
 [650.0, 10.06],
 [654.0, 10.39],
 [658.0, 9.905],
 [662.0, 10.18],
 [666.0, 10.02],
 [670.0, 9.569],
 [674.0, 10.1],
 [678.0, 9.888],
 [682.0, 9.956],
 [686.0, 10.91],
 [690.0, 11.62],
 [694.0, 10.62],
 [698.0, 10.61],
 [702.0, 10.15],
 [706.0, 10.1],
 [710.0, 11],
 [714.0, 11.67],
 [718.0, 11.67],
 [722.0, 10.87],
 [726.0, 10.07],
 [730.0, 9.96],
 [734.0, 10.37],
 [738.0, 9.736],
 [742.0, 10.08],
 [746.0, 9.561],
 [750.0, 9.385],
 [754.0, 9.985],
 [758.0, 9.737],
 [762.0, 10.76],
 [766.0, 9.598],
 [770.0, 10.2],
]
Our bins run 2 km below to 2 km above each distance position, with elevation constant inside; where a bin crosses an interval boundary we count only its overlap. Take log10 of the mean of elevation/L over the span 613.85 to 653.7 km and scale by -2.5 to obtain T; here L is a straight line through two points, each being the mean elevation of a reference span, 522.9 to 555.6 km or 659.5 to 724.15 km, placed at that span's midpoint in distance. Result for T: 0.05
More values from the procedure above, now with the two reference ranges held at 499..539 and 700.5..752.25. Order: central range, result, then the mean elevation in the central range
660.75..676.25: 0.13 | 9.96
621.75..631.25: 0.04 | 11.4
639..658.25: 0.10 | 10.6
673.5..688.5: 0.08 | 10.3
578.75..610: -0.05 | 13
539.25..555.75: -0.04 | 13.6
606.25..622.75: -0.01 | 12.2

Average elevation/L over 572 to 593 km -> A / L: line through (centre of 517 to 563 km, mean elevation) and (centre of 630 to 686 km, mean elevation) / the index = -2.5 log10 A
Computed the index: -0.09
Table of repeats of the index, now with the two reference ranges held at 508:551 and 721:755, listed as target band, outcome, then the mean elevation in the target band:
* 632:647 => 0.04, 11.3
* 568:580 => -0.09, 14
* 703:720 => -0.06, 11.1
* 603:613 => -0.02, 12.5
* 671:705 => 0.04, 10.4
